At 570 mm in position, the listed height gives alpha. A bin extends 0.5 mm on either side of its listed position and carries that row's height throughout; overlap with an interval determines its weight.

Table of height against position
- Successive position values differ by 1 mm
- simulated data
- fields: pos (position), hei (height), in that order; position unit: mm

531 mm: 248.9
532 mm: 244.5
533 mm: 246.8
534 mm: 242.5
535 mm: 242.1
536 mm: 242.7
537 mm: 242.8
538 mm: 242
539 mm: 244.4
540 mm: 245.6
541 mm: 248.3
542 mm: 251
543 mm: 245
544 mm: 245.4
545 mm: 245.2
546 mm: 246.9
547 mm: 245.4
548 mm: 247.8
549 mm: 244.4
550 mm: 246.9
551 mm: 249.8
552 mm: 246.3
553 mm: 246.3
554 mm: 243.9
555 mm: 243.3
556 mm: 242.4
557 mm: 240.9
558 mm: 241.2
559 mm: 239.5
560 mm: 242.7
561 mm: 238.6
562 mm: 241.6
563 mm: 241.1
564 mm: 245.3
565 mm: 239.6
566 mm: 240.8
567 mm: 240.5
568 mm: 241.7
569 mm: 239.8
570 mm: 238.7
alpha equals 238.7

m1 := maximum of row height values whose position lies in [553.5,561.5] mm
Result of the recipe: 243.9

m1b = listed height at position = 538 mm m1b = 242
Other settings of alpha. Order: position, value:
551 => 249.8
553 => 246.3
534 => 242.5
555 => 243.3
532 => 244.5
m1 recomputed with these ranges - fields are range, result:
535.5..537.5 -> 242.8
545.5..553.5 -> 249.8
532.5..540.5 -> 246.8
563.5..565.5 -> 245.3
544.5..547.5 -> 246.9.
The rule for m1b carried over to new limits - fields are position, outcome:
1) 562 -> 241.6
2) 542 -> 251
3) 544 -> 245.4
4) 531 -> 248.9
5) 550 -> 246.9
